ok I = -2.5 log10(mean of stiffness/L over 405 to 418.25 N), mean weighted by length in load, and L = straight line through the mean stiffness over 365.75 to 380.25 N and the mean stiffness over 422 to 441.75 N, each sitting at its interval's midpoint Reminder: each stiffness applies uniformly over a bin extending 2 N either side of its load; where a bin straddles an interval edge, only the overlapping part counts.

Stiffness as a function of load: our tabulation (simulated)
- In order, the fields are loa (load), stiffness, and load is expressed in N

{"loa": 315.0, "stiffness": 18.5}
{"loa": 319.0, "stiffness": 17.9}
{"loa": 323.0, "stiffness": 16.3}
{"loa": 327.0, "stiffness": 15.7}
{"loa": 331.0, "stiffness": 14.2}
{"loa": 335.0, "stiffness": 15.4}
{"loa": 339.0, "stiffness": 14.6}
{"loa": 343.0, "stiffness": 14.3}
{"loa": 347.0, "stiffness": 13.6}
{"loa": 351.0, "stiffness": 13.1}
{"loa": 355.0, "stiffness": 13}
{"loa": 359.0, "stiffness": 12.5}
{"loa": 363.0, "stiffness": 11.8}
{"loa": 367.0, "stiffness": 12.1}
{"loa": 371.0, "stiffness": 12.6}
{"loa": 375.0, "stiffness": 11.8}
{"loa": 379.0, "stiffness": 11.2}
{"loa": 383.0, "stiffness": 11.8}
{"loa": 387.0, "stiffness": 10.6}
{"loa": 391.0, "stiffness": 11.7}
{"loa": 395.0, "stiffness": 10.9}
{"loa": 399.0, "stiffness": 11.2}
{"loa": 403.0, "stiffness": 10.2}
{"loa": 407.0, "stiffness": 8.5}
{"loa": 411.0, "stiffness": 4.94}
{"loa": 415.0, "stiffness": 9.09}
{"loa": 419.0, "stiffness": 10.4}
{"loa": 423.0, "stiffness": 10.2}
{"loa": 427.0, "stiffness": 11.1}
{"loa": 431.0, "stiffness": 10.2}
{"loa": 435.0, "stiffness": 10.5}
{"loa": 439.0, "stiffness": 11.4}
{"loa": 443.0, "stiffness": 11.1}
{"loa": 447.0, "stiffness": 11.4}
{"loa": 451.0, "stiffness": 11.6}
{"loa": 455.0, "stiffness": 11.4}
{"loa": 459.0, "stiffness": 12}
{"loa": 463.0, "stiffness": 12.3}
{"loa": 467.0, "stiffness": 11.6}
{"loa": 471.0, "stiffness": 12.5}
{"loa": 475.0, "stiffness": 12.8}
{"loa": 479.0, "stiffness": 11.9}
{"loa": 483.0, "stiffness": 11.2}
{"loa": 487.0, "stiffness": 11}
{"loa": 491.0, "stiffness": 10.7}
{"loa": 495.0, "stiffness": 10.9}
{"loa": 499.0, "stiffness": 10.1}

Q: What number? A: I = 0.39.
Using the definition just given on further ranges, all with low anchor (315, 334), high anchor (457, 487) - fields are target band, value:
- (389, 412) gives 0.40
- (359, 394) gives 0.25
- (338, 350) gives 0.12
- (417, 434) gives 0.26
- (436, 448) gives 0.15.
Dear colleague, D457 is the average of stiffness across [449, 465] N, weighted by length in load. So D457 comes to 11.8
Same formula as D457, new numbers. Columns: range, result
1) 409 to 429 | 9.15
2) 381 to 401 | 11.2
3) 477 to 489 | 11.4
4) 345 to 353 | 13.3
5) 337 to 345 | 14.4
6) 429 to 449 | 10.9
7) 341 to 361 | 13.3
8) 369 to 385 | 11.8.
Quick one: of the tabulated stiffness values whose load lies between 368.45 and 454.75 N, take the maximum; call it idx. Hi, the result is 12.6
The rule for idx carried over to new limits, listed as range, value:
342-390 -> 14.3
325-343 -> 15.7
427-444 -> 11.4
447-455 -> 11.6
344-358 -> 13.6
